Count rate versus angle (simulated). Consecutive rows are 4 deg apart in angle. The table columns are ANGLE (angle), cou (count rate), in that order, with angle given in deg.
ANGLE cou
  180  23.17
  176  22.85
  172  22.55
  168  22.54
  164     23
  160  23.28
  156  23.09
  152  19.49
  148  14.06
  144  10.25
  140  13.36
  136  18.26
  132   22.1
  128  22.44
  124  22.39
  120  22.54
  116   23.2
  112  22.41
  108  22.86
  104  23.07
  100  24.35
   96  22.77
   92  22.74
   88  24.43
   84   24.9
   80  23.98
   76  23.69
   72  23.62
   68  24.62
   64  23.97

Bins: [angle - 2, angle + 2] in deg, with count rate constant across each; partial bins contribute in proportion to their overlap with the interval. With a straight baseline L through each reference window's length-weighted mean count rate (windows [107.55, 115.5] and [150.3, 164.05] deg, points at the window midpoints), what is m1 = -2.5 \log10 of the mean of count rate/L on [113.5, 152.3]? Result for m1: 0.19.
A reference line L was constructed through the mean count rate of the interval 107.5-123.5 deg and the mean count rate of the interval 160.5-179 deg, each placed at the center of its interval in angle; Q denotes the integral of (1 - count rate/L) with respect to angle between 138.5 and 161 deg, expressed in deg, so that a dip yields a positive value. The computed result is 5.6 deg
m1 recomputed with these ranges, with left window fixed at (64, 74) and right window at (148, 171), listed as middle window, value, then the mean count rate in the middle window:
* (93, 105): -0.01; 23.4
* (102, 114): 0.01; 22.8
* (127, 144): 0.24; 17.8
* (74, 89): -0.02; 24.2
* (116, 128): 0.00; 22.6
